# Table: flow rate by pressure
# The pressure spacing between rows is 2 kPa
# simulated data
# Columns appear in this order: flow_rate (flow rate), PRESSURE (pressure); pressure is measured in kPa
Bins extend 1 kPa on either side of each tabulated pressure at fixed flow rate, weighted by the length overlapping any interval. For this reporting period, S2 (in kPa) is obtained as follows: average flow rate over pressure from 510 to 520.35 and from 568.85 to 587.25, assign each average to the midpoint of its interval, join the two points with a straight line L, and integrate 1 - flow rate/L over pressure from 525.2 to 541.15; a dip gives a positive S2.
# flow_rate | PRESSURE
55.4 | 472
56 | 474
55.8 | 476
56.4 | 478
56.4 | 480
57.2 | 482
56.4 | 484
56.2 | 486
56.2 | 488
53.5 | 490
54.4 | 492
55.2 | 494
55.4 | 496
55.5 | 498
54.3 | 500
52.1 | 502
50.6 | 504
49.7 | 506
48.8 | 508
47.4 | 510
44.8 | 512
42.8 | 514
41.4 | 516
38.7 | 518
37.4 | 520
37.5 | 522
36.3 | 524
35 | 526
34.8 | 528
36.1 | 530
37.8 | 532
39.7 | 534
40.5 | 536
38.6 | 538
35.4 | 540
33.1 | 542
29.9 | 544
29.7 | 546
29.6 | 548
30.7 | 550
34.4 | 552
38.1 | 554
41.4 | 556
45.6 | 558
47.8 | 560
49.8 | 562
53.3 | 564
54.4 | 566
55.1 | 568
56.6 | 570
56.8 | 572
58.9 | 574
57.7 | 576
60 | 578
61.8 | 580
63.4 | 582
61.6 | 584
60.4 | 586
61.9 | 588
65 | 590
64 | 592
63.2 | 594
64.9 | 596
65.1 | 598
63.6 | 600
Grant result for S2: 3.3 kPa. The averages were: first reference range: 41.9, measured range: 37.2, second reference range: 59.7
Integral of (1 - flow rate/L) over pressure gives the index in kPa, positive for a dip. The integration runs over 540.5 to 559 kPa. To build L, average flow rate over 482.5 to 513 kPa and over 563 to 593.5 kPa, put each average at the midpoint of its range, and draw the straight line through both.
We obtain 7.3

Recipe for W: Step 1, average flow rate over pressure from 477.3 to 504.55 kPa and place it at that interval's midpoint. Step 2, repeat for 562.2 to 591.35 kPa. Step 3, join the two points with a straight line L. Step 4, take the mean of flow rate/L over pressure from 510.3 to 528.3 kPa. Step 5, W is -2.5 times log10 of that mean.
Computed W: 0.39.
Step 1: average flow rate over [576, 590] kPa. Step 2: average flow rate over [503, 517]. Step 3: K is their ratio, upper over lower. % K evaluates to 1.32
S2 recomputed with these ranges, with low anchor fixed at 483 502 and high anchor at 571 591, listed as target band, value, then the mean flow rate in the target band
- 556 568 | 1.95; 49.9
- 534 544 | 3.71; 36.5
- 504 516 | 2.05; 46.6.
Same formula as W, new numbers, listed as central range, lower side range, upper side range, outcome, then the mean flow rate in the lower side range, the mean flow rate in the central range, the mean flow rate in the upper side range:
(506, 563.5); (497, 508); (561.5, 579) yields 0.352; 52.1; 39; 56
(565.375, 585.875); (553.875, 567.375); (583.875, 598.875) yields -0.063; 48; 58.8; 63.3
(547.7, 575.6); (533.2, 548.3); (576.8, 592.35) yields 0.023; 34.7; 47.3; 62.1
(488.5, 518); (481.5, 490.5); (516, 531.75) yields -0.063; 56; 50.1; 36.9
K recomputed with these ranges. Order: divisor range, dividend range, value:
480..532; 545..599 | 1.12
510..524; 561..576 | 1.36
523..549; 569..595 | 1.73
